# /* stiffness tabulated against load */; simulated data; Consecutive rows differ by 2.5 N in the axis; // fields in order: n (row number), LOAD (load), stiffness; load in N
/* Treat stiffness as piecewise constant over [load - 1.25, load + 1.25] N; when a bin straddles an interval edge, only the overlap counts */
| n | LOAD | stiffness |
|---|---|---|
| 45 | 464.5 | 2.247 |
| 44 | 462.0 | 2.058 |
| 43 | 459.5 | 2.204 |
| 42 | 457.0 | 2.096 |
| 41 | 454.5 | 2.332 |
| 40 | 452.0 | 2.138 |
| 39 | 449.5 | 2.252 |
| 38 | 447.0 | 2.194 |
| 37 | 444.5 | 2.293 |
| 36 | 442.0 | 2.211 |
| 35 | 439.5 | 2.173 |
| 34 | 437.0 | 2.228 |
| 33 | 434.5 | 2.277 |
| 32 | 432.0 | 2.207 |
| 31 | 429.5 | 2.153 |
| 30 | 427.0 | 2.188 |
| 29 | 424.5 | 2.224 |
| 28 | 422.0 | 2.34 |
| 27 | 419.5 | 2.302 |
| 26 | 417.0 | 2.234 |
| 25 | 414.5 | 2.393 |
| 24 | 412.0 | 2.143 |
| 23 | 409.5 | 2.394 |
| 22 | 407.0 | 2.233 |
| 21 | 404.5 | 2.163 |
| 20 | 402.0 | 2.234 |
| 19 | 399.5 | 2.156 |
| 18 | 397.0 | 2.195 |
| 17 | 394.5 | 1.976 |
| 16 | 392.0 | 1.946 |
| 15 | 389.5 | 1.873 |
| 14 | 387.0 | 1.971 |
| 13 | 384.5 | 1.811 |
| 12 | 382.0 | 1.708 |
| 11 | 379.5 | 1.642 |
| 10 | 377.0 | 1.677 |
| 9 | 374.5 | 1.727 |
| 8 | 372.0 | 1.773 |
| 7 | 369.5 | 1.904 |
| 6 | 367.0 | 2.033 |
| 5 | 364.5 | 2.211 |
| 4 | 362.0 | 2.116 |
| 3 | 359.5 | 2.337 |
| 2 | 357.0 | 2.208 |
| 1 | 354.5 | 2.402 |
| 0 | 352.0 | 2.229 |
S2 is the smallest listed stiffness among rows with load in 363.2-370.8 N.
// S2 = 1.904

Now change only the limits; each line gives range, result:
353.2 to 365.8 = 2.116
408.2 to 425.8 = 2.143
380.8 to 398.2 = 1.708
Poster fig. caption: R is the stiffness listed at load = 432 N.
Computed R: 2.207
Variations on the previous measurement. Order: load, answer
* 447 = 2.194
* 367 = 2.033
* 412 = 2.143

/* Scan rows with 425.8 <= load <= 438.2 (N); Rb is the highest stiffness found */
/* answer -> 2.277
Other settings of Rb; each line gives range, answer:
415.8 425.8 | 2.34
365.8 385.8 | 2.033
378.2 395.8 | 1.976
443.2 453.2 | 2.293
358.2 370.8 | 2.337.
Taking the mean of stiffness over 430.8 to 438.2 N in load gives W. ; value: 2.24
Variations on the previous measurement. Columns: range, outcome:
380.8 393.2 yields 1.86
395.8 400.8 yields 2.18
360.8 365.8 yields 2.16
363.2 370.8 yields 2.05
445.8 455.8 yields 2.23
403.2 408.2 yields 2.2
